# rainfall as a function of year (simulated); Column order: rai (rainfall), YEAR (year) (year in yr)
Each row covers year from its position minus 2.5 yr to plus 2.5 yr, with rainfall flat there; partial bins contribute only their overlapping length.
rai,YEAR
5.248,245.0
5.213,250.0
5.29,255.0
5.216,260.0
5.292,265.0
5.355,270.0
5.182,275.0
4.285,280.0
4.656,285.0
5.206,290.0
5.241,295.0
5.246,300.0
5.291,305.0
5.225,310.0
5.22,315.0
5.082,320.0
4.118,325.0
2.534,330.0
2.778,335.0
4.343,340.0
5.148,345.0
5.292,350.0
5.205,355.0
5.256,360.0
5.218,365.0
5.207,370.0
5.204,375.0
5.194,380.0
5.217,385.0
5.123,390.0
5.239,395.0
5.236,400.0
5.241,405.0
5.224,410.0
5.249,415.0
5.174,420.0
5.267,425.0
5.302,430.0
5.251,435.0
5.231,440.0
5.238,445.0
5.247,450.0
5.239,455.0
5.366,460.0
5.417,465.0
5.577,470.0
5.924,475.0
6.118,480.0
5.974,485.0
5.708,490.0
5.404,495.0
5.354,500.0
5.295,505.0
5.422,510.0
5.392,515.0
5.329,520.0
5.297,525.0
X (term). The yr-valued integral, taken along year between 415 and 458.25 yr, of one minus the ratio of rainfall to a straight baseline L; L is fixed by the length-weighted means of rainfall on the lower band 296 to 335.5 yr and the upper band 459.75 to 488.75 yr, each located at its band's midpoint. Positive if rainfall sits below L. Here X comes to 1.8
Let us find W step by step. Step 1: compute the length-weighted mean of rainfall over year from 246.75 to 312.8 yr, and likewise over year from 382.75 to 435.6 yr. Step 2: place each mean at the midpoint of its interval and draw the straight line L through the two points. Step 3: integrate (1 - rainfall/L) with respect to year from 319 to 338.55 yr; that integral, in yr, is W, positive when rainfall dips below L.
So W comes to 6.1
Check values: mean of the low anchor 5.13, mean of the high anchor 5.23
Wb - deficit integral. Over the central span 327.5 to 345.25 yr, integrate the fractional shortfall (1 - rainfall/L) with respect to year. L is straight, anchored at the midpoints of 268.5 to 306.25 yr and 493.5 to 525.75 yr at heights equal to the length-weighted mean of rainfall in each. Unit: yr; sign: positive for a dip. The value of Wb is 5.5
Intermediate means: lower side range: 5.04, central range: 3.52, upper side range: 5.36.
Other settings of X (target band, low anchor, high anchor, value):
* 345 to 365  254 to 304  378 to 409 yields -0.24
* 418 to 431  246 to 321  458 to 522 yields 0.44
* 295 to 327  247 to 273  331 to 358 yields -1.87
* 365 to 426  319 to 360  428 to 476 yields -4.64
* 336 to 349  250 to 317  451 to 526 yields 1.65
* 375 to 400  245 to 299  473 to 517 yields 0.81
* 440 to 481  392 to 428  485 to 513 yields -0.76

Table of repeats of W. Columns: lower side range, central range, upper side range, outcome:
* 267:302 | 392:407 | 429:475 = 0.0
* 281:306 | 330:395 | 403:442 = 3.9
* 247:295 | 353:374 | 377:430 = -0.2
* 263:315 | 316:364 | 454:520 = 6.9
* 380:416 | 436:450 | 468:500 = 0.7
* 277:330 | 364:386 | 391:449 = -0.5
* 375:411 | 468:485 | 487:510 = -1.6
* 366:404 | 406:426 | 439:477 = 0.2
